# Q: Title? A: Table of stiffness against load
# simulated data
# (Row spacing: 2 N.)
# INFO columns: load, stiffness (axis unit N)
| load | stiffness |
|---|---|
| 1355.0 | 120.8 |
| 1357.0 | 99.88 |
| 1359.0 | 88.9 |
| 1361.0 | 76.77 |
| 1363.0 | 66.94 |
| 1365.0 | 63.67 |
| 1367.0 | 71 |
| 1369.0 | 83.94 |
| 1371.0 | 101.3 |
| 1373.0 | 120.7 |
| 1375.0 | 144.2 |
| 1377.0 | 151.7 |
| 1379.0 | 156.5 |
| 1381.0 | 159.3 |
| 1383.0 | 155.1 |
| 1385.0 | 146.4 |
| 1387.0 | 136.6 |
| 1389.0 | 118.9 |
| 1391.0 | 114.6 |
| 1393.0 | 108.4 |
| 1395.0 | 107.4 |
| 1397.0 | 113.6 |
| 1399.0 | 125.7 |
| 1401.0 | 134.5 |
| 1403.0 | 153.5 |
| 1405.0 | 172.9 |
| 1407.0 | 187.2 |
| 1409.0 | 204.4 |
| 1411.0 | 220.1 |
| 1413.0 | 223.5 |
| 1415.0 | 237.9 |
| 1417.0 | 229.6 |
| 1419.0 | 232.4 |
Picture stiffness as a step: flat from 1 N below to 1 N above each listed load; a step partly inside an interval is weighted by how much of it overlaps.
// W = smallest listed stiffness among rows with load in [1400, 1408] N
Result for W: 134.5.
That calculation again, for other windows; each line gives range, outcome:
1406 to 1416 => 187.2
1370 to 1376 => 101.3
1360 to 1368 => 63.67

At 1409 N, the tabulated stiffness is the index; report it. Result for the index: 204.4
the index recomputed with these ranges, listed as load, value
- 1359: 88.9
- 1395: 107.4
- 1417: 229.6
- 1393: 108.4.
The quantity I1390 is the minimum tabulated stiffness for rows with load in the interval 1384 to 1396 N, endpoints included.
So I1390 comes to 107.4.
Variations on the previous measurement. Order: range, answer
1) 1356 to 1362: 76.77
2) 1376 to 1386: 146.4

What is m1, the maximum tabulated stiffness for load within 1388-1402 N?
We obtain 134.5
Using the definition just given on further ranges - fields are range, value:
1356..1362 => 99.88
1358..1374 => 120.7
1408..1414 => 223.5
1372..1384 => 159.3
